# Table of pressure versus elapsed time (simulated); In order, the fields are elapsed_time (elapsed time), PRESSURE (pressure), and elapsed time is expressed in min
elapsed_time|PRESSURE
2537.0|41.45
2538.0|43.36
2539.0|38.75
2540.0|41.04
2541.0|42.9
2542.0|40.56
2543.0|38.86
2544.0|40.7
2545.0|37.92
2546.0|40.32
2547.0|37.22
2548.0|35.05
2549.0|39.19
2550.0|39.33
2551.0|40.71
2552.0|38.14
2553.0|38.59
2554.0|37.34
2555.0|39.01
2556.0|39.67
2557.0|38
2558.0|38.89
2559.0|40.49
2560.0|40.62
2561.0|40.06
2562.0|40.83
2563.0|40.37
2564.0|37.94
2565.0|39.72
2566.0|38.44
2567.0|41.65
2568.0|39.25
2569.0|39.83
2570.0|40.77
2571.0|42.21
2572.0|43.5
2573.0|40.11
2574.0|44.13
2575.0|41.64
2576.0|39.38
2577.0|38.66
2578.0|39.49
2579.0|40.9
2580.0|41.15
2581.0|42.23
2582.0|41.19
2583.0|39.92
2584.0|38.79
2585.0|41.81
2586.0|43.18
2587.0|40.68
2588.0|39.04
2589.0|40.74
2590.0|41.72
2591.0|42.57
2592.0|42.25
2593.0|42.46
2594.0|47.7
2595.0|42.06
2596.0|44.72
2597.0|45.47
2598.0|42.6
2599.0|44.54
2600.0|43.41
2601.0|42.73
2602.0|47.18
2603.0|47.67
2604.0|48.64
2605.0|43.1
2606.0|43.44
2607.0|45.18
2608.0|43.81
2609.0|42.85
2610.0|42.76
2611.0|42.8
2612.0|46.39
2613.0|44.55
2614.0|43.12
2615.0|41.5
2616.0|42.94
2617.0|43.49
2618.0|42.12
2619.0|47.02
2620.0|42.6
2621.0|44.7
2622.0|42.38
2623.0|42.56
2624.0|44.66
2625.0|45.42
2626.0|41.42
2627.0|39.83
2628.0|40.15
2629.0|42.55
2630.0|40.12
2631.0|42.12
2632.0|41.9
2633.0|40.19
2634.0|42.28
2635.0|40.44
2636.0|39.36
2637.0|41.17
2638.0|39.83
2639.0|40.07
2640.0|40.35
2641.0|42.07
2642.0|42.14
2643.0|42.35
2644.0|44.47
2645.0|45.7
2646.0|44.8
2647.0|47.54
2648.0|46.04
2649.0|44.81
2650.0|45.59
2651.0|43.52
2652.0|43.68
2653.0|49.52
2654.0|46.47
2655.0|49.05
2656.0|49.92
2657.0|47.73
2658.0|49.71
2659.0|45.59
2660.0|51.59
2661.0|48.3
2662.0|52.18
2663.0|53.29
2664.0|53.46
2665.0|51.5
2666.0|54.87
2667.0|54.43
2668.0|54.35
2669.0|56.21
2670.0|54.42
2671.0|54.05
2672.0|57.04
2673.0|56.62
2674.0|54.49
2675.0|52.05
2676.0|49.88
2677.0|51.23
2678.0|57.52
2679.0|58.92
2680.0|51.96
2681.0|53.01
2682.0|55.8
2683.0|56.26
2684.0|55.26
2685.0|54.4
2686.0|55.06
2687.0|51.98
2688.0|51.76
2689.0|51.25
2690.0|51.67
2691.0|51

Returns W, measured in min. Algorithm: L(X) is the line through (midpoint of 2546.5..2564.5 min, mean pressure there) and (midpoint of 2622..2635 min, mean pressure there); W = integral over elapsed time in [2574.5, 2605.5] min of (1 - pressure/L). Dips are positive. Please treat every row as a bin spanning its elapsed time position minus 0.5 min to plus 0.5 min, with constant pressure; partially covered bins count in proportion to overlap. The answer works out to -1.6 min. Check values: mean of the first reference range 39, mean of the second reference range 41.9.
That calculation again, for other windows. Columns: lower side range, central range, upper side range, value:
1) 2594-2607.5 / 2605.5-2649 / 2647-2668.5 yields 3.72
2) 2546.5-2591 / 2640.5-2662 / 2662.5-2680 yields 2.17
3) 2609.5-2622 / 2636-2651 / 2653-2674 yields 1.64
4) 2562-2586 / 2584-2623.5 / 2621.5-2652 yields -1.86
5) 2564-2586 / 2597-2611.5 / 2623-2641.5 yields -1.18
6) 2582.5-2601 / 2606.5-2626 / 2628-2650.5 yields -0.55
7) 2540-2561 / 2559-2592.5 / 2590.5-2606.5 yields 0.96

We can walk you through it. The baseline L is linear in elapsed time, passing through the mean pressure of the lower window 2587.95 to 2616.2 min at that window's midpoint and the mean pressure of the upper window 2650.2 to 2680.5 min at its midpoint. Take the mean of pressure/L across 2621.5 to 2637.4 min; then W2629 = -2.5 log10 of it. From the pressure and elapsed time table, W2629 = 0.14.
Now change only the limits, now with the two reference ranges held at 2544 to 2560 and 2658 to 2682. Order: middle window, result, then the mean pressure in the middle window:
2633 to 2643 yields 0.205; 40.9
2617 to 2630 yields 0.113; 42.9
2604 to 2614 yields 0.042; 44.1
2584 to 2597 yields 0.029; 42.4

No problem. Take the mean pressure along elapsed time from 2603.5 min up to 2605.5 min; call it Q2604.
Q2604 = 45.9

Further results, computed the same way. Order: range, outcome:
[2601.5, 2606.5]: 46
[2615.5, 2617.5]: 43.2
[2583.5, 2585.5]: 40.3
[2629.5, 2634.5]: 41.3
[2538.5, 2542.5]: 40.8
